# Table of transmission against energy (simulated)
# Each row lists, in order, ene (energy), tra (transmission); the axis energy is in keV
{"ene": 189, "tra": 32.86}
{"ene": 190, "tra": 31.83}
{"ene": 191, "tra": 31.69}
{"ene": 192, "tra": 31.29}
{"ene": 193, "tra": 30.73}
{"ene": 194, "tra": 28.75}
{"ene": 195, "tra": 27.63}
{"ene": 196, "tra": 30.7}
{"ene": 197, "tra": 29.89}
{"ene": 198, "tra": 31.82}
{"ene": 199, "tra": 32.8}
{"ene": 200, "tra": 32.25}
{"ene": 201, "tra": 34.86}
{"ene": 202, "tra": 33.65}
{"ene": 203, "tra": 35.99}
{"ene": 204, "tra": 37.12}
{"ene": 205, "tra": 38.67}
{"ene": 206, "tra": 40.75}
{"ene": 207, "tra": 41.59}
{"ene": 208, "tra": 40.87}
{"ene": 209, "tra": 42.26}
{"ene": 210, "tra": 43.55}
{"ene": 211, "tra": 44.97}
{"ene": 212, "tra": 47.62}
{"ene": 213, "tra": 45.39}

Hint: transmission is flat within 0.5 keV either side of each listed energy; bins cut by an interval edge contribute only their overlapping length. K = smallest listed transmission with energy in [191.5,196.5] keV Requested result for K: 27.63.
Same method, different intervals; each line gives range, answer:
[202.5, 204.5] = 35.99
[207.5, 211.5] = 40.87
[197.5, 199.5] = 31.82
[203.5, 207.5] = 37.12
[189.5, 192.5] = 31.29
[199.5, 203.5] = 32.25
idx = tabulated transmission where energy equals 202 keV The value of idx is 33.65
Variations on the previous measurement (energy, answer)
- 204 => 37.12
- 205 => 38.67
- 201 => 34.86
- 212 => 47.62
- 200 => 32.25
